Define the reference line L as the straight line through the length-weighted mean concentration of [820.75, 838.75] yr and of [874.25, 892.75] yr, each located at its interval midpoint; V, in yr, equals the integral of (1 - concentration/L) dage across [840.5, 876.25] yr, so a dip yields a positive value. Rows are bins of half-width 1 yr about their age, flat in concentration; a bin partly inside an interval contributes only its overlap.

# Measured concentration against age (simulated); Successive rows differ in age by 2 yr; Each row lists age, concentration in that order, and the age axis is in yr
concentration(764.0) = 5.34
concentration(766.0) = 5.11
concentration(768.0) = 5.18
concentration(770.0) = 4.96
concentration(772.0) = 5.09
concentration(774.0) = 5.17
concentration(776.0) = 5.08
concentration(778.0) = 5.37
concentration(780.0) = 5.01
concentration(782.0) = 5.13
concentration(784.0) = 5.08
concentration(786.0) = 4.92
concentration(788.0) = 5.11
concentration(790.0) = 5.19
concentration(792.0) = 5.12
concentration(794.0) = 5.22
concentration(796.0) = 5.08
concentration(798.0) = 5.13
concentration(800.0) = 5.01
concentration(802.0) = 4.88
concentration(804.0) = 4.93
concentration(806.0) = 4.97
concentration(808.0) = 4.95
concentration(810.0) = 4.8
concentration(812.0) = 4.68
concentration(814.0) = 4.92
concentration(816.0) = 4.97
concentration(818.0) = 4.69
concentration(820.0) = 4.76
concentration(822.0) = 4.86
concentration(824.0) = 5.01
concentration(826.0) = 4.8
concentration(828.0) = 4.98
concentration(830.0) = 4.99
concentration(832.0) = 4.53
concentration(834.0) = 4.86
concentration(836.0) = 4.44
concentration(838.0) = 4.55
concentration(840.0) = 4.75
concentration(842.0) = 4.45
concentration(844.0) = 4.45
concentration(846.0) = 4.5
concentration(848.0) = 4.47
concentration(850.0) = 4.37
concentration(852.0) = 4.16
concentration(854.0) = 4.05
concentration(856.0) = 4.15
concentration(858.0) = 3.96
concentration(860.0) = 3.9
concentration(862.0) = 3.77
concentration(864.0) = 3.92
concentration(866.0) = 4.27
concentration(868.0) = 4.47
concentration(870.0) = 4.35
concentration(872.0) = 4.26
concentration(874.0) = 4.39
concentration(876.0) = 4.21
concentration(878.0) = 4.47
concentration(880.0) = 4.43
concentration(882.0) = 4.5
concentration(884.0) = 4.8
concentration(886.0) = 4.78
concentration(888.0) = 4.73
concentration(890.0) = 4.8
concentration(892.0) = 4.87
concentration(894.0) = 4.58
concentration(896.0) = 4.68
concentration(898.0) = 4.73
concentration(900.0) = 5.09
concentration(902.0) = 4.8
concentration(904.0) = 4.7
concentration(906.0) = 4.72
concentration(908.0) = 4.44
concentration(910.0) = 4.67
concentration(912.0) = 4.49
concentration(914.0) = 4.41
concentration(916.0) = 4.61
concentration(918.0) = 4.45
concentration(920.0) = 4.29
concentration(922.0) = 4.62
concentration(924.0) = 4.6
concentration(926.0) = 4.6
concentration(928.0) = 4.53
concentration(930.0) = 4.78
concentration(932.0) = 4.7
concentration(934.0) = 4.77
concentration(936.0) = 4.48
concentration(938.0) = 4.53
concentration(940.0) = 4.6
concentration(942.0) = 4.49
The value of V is 3.5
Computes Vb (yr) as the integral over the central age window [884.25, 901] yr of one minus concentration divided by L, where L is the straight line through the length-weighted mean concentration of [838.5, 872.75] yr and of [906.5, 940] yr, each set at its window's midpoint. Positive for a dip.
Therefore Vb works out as -1.4 yr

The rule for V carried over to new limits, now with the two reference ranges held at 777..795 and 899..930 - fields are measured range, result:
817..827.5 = 0.3 yr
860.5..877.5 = 2.1 yr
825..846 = 1.1 yr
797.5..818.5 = 0.6 yr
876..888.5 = 0.4 yr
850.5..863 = 2.1 yr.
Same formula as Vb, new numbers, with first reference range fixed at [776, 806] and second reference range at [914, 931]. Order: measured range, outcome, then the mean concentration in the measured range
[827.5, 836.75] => 0.3 yr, 4.76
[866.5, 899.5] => 1.0 yr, 4.57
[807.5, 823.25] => 0.5 yr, 4.83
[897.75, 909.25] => -0.3 yr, 4.75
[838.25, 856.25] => 1.7 yr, 4.39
